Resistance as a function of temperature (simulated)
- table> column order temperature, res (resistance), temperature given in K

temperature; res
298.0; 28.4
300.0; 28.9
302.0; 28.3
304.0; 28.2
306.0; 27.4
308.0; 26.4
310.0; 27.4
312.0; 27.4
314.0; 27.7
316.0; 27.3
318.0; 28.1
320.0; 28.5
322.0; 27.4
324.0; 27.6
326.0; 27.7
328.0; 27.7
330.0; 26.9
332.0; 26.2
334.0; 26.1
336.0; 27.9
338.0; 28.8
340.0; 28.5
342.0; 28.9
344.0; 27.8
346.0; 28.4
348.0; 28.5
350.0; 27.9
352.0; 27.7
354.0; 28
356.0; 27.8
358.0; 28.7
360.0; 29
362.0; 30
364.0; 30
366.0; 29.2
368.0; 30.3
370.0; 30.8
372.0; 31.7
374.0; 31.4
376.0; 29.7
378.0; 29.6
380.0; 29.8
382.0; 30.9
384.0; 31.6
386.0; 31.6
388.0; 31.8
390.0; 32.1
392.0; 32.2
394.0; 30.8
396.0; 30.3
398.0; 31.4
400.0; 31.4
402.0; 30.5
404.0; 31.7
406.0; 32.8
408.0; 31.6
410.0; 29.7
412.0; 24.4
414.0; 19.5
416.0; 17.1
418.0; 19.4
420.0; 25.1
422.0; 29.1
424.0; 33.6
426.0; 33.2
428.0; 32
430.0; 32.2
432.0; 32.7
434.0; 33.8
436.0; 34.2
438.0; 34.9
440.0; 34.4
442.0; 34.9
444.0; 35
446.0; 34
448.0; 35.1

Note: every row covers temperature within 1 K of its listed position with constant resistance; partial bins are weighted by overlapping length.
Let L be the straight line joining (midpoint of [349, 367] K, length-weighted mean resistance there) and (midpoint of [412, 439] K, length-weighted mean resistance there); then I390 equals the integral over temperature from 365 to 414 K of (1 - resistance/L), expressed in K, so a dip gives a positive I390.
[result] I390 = -3.0 K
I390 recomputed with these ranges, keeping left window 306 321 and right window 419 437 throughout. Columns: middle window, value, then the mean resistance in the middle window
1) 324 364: 0.8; 28.1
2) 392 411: -0.2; 31.2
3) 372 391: -0.6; 31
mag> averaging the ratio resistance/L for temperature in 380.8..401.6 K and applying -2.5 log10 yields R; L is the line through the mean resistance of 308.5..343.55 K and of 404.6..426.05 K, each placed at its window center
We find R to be -0.165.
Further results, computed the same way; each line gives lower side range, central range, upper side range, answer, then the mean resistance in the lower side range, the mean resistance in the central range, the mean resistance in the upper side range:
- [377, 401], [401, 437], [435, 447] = 0.14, 31.1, 29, 34.6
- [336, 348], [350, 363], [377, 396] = 0.03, 28.4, 28.5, 31.1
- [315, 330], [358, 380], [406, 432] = -0.09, 27.7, 30.1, 27.7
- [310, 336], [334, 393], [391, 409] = 0.00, 27.4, 29.6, 31.4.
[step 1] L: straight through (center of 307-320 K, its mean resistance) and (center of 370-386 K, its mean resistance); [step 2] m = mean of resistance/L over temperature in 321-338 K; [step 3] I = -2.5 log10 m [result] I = 0.04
